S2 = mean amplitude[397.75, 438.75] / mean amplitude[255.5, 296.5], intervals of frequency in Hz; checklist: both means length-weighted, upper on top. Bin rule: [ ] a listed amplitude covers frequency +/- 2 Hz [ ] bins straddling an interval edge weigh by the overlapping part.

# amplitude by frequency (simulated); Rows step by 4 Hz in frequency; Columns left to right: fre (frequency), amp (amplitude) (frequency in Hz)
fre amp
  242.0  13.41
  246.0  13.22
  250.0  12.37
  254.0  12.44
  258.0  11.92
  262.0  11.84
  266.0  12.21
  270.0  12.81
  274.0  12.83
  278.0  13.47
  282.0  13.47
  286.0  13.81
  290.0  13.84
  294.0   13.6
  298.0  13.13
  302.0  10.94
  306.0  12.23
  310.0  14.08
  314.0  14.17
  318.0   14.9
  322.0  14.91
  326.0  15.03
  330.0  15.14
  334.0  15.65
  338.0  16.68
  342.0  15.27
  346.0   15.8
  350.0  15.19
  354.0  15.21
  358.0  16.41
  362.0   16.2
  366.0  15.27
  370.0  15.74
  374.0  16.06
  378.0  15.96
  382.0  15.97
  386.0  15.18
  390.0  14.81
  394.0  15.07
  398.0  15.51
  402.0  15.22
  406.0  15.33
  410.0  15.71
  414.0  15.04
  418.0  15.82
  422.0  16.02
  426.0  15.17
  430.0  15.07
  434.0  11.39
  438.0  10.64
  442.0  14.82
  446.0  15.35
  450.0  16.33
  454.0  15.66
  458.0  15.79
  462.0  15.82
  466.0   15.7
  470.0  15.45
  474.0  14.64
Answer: 1.1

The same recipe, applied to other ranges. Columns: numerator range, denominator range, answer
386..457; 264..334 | 1.09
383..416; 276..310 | 1.16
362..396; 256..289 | 1.21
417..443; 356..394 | 0.89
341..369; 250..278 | 1.26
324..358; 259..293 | 1.19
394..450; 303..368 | 0.98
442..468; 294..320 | 1.18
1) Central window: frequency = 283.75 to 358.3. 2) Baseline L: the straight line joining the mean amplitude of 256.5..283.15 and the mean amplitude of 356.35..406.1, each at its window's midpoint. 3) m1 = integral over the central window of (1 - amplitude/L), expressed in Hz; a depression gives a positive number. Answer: -2.5 Hz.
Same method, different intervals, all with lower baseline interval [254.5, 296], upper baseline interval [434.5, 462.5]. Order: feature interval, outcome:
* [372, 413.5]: -3.94 Hz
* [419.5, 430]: -0.77 Hz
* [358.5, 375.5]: -2.44 Hz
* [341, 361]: -2.79 Hz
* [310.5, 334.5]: -2.57 Hz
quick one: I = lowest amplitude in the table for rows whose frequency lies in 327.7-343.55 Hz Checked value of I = 15.14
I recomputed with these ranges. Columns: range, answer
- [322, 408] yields 14.81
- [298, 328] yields 10.94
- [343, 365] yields 15.19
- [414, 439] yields 10.64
